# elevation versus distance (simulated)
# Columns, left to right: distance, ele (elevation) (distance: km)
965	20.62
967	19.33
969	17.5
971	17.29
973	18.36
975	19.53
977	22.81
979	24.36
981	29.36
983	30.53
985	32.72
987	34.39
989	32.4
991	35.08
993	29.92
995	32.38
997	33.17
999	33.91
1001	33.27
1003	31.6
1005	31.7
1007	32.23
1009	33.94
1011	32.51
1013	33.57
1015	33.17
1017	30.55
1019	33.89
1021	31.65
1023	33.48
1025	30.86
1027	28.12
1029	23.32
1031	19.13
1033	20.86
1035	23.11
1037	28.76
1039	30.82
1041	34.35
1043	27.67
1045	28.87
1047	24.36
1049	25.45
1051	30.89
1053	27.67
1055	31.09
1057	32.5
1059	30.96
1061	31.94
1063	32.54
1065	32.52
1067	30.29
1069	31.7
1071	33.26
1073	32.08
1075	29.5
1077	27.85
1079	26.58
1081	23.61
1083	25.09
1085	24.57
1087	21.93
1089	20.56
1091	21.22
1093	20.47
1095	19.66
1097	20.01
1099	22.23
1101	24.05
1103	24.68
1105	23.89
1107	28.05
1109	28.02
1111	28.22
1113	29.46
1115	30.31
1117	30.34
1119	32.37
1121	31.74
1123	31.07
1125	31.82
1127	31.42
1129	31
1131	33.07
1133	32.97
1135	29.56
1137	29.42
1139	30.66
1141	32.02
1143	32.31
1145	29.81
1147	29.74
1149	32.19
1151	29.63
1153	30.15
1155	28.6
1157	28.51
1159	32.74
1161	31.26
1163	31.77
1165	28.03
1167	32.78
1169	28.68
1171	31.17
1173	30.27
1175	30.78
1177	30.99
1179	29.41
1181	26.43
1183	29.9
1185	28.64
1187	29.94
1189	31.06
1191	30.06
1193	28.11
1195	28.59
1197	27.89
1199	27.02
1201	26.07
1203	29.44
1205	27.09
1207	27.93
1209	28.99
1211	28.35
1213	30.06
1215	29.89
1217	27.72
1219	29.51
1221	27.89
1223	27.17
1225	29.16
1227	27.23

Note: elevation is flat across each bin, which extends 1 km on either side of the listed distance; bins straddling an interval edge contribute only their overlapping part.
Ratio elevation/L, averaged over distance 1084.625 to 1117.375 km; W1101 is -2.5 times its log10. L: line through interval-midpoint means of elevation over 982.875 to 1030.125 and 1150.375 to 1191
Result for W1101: 0.25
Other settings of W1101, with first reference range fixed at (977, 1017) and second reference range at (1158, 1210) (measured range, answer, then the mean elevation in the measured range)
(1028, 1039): 0.30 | 23.7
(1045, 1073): 0.02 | 30.4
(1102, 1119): 0.08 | 28.1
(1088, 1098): 0.44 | 20.4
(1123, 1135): -0.06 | 31.8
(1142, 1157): -0.01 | 30.2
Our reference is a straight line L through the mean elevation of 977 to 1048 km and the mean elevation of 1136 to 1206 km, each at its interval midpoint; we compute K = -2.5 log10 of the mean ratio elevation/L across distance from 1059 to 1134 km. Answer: 0.08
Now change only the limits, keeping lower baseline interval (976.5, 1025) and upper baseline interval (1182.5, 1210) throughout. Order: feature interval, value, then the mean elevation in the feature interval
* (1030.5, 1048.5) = 0.17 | 26.6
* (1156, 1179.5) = -0.05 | 30.6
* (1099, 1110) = 0.18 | 25.4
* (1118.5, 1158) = -0.05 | 30.9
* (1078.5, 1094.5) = 0.31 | 22.8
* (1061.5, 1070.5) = -0.04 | 31.9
